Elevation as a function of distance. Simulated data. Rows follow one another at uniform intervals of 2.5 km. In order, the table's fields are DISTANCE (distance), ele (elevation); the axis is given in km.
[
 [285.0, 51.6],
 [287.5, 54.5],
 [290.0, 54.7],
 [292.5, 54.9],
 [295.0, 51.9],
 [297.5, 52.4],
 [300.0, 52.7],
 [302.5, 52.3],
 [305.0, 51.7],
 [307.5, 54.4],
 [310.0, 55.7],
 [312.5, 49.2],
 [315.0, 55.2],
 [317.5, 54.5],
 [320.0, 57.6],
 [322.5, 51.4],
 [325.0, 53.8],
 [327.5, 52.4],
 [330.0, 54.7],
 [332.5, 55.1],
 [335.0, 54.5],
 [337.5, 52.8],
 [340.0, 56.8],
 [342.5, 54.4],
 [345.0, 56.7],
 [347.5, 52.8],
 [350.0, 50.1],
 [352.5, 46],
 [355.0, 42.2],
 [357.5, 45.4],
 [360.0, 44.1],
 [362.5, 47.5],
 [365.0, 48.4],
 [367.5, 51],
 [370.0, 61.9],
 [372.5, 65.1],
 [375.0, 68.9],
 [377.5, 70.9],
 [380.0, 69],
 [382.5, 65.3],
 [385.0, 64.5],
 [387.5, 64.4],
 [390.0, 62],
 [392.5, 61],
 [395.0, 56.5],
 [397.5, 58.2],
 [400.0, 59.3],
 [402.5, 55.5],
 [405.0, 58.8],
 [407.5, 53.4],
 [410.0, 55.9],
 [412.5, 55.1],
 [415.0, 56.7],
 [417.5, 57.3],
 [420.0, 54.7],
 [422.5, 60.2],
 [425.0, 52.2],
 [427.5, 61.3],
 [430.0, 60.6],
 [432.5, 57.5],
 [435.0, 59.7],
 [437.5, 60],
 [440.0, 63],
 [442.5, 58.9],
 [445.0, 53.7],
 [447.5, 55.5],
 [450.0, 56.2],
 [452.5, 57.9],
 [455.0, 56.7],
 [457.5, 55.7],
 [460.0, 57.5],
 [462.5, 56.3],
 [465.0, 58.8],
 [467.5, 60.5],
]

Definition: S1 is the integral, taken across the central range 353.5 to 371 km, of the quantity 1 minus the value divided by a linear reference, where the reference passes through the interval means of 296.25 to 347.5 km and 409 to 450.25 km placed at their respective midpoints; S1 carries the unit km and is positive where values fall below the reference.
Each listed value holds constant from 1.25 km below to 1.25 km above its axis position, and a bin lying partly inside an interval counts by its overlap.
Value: 2.2 km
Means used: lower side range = 53.9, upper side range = 57.6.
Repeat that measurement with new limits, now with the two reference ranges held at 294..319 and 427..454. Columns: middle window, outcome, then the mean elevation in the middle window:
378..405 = -2.5 km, 61.7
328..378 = 1.2 km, 53.7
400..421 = 0.4 km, 56.1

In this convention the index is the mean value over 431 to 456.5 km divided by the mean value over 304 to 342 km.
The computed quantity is 1.07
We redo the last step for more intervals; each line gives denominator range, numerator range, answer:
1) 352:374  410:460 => 1.14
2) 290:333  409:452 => 1.08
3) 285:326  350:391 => 1.07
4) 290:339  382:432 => 1.09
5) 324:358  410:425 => 1.08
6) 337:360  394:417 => 1.12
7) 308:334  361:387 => 1.13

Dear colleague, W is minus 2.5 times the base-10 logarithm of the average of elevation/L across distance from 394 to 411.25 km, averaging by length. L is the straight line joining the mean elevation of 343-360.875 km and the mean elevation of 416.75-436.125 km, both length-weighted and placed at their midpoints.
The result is -0.04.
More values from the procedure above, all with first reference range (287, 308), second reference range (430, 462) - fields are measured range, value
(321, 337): 0.010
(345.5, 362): 0.163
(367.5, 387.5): -0.175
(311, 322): -0.004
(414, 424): -0.003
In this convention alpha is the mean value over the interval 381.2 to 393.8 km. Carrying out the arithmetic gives 63.4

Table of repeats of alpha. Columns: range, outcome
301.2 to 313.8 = 52.7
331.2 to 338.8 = 54.2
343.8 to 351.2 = 53.2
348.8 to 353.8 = 48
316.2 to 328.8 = 53.9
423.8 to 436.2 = 58.3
